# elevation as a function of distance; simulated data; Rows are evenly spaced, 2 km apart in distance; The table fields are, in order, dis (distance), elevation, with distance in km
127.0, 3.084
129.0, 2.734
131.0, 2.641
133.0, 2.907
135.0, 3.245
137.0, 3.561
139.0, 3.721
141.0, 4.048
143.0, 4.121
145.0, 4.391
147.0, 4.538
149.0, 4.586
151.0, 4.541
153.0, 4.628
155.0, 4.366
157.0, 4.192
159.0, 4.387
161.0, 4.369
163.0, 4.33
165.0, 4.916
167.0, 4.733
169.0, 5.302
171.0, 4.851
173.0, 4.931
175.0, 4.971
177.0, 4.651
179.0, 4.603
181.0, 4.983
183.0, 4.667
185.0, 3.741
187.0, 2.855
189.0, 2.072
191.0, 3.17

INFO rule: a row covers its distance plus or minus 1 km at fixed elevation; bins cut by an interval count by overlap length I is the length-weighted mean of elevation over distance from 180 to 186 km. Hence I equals 4.46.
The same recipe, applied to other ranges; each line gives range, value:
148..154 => 4.58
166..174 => 4.95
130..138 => 3.09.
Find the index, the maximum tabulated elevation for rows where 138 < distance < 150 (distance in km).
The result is 4.586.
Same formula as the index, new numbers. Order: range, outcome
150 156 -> 4.628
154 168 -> 4.916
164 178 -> 5.302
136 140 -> 3.721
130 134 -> 2.907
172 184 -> 4.983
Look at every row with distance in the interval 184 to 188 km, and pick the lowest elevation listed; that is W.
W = 2.855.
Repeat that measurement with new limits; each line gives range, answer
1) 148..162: 4.192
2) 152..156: 4.366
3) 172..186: 3.741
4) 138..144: 3.721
